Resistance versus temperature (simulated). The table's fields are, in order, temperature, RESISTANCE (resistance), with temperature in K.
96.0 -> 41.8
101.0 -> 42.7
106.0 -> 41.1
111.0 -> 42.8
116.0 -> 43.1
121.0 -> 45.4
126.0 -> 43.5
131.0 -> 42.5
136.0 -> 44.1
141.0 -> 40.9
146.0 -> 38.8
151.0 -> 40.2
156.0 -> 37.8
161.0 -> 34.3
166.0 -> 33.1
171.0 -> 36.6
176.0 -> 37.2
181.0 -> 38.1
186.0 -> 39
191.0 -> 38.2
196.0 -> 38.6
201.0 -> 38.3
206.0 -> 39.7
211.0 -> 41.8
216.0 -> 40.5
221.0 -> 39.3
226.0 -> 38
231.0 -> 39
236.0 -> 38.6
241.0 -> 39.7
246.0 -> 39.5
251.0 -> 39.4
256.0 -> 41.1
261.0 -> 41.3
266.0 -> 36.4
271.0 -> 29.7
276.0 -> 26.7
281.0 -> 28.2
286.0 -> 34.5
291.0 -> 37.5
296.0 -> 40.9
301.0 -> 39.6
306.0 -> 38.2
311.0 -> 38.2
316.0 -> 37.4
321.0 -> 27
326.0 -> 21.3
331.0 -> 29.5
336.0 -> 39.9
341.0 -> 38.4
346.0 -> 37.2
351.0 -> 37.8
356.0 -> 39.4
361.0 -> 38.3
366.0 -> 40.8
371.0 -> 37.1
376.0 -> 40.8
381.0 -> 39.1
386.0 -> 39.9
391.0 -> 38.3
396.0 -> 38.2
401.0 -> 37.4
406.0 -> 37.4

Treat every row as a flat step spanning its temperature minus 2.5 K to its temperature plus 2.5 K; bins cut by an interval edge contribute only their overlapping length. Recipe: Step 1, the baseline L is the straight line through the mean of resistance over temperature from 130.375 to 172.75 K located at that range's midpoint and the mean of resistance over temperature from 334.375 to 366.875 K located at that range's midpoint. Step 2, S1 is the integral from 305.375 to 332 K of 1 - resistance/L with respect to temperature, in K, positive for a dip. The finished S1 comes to 4.85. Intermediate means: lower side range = 38.6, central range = 31.6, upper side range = 38.7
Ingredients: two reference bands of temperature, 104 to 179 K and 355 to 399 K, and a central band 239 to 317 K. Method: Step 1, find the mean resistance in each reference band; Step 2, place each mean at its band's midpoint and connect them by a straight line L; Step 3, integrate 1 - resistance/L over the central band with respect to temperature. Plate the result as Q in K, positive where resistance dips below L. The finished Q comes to 5.4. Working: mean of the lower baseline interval 40.1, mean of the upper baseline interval 39.1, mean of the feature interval 36.7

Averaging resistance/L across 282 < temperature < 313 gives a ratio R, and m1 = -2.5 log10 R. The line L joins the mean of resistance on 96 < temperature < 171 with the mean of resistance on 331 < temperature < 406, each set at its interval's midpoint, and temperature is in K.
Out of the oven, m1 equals 0.04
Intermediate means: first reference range 40.6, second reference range 38.4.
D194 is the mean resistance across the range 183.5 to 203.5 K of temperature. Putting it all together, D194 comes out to 38.5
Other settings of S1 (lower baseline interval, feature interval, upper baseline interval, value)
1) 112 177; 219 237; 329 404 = 0.26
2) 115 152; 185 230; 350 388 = 2.29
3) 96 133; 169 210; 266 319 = 1.28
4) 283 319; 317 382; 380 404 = 3.96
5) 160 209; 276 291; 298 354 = 1.74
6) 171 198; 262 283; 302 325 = 2.72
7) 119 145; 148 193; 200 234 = 4.61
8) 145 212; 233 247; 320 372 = -0.87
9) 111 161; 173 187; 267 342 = 0.54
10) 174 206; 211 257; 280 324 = -2.67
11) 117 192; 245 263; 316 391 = -1.20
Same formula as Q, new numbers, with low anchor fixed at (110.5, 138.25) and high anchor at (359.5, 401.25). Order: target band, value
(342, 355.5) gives 0.57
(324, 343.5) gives 3.55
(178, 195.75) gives 1.70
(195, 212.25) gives 1.08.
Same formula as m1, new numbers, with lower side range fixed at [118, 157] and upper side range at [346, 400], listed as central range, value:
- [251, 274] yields 0.09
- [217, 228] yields 0.05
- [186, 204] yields 0.07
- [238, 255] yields 0.02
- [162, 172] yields 0.20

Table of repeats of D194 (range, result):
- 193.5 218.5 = 39.8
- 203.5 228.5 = 39.9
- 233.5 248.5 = 39.3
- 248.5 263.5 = 40.6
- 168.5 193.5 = 37.8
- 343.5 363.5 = 38.2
